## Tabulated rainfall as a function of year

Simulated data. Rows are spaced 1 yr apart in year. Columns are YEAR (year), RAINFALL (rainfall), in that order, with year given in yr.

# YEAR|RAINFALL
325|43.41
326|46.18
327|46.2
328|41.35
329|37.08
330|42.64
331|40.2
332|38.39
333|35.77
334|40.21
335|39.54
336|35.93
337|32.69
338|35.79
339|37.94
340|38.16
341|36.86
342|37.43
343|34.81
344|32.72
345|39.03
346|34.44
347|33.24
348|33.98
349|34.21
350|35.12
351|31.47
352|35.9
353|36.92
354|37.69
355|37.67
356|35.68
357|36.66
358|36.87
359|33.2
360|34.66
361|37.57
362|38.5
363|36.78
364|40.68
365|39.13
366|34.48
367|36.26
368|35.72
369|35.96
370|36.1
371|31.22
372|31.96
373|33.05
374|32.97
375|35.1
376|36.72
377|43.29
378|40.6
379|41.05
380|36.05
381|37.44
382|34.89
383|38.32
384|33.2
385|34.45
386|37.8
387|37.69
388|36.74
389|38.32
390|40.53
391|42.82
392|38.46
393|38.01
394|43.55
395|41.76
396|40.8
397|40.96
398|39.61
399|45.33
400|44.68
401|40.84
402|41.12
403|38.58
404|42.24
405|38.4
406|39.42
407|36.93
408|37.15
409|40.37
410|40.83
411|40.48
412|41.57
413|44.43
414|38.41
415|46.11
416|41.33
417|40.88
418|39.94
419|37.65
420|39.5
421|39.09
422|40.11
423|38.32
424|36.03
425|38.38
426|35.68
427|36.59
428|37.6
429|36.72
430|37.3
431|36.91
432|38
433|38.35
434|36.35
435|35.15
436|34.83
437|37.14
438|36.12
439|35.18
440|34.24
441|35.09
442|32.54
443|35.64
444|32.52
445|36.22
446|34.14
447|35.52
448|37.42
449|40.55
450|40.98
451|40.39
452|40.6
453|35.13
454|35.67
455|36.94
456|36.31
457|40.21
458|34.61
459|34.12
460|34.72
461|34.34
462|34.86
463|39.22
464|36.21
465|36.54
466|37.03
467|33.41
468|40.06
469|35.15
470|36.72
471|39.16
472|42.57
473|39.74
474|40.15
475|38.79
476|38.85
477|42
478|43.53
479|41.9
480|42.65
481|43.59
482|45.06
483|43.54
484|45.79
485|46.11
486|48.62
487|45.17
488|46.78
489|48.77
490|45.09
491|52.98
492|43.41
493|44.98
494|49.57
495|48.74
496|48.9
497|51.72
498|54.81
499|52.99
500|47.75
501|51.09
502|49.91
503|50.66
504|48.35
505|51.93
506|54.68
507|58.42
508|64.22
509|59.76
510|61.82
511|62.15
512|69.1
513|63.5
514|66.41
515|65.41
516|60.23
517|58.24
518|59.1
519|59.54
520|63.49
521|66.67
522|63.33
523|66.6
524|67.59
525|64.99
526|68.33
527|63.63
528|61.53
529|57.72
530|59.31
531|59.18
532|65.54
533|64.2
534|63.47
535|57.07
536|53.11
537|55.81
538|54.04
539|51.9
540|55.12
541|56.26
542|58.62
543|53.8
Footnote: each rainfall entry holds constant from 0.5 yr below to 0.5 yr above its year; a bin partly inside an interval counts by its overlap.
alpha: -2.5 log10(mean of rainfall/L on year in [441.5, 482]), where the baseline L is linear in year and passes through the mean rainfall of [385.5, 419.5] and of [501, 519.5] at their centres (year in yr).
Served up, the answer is 0.31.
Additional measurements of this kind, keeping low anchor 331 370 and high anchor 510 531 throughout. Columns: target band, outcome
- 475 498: 0.25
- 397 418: 0.11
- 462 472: 0.42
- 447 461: 0.37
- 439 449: 0.41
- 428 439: 0.32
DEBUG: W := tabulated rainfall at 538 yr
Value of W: 54.04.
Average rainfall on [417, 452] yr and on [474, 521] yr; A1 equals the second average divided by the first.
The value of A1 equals 1.40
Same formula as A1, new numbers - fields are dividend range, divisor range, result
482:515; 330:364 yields 1.44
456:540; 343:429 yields 1.34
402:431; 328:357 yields 1.07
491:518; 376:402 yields 1.40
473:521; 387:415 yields 1.27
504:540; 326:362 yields 1.65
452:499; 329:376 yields 1.15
